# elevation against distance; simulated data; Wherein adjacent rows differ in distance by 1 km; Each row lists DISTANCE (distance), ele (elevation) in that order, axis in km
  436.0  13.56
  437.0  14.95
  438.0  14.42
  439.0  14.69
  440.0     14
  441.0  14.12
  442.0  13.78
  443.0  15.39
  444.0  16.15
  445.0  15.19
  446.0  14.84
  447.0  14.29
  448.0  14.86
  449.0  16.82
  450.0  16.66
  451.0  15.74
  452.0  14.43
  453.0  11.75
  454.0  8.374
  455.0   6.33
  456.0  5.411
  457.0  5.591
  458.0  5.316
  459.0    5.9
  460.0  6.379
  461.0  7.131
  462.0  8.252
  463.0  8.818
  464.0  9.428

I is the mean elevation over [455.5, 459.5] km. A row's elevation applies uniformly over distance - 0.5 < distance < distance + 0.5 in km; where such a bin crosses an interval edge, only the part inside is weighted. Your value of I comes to 5.55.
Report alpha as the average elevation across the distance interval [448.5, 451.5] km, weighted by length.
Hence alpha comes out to 16.4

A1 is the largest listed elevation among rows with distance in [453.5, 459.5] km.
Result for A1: 8.374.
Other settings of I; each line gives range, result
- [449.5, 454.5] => 13.4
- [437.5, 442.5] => 14.2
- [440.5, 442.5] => 13.9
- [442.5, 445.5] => 15.6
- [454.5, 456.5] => 5.87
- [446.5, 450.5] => 15.7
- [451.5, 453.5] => 13.1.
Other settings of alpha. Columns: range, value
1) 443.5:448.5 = 15.1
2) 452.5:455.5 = 8.82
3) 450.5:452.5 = 15.1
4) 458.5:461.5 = 6.47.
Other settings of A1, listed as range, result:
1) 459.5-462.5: 8.252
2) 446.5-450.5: 16.82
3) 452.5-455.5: 11.75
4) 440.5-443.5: 15.39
